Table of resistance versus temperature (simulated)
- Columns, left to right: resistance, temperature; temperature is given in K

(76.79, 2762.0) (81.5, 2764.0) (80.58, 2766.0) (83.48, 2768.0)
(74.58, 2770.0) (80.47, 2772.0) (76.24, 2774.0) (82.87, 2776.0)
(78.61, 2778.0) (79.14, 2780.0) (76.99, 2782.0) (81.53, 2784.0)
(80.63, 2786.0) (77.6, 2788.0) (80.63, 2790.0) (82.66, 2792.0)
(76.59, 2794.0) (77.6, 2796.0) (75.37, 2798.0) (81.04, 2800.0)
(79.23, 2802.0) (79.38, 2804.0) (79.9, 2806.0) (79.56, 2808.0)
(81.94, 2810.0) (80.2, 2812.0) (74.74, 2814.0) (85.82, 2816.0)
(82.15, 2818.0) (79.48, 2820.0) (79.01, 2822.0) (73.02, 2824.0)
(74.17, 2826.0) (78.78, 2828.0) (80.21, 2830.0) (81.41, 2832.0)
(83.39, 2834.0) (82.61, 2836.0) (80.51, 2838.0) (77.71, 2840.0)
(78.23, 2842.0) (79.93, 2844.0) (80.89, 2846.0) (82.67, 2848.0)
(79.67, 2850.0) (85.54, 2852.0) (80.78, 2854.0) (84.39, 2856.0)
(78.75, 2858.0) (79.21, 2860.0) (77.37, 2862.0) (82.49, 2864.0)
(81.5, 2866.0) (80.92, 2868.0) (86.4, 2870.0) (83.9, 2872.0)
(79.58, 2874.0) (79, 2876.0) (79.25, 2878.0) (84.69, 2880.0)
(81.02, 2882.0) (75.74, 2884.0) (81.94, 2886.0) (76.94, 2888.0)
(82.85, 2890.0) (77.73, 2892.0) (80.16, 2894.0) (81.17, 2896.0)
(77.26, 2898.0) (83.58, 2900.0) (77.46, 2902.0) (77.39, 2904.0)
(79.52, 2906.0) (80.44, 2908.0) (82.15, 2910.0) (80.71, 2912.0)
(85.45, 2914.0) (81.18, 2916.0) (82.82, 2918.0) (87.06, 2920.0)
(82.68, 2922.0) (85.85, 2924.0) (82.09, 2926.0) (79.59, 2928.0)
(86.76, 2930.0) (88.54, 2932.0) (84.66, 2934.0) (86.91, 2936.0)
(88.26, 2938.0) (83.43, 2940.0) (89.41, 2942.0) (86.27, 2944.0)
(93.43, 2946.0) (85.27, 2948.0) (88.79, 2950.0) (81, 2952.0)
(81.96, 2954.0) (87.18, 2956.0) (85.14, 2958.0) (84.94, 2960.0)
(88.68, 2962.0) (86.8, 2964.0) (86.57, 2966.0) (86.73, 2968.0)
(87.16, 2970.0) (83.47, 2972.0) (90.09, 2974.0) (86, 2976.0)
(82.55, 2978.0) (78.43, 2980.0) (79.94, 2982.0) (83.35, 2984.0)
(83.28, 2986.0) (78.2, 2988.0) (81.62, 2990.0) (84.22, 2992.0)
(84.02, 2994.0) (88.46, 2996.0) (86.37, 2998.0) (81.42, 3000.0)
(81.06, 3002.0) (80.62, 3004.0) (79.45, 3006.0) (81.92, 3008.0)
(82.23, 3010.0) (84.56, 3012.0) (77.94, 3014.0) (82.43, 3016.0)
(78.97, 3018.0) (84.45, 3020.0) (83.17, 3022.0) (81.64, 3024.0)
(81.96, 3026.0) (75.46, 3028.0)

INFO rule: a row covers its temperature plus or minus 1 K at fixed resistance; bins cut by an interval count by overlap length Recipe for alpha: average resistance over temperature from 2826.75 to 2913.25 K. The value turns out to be 80.6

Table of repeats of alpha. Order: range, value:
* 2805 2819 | 80.6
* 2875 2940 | 81.9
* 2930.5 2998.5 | 85.3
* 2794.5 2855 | 79.8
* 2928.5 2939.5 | 86.5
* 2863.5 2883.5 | 81.7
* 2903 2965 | 84.7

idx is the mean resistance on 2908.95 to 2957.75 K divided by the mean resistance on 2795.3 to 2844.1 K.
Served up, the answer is 1.1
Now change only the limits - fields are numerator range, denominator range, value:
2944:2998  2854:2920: 1.05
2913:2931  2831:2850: 1.04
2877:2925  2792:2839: 1.02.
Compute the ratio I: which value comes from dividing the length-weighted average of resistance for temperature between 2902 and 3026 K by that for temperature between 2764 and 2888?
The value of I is 1.0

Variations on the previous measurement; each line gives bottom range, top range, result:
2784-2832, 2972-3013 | 1.05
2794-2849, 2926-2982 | 1.08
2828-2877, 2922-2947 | 1.06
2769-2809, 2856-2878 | 1.02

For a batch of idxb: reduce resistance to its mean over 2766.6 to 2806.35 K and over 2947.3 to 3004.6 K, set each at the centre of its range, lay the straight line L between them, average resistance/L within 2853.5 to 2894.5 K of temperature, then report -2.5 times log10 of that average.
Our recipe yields 0.01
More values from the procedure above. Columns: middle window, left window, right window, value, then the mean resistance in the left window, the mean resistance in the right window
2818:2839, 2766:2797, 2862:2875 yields 0.019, 79.3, 82.1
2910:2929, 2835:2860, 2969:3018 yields -0.015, 80.9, 82.8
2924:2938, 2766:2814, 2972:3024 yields -0.046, 79.3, 82.6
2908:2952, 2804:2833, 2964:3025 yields -0.044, 79.3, 83.1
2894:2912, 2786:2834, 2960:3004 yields 0.026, 79.3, 84.1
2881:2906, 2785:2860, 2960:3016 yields 0.027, 79.9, 83.5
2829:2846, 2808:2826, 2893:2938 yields -0.008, 79.2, 82.6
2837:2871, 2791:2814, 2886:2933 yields -0.008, 79.2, 81.7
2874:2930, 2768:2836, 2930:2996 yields 0.026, 79.4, 85.3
